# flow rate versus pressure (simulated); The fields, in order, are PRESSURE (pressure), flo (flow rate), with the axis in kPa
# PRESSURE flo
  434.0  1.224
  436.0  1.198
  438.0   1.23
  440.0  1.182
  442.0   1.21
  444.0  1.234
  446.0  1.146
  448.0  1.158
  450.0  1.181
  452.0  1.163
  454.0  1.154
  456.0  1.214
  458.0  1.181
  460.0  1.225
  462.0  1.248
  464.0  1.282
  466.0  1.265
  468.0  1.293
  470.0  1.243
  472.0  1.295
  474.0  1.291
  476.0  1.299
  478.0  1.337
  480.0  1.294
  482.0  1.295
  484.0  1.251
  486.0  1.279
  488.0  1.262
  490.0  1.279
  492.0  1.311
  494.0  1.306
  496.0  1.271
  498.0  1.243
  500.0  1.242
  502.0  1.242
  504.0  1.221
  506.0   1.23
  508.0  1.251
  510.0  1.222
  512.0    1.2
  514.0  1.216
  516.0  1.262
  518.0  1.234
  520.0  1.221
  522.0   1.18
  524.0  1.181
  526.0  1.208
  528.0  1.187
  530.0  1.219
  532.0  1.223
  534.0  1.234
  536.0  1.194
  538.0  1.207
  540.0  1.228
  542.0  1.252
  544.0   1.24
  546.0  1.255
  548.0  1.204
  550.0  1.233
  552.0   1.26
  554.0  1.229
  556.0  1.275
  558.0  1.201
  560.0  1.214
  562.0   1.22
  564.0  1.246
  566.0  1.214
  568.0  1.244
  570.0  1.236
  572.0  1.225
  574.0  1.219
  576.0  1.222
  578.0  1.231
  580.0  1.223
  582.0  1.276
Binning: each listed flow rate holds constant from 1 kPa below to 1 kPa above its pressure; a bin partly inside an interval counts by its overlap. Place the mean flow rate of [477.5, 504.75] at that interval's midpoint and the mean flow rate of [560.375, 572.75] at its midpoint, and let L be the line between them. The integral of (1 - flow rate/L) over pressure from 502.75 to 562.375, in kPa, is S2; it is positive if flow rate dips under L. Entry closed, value 1.2 kPa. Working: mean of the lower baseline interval 1.27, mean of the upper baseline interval 1.23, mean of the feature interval 1.22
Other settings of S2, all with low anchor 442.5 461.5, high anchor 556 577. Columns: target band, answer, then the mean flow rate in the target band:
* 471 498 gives -2.04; 1.29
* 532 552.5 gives -0.19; 1.23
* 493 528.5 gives -0.66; 1.23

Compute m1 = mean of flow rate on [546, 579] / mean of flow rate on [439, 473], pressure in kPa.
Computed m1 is 1.01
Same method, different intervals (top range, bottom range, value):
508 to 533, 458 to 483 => 0.95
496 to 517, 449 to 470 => 1.01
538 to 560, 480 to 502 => 0.97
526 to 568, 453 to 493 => 0.97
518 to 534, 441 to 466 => 1.00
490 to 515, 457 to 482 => 0.98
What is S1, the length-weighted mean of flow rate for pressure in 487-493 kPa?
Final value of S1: 1.28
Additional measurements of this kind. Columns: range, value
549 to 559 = 1.24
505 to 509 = 1.24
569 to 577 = 1.23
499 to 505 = 1.24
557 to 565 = 1.22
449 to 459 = 1.18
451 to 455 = 1.16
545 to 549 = 1.23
